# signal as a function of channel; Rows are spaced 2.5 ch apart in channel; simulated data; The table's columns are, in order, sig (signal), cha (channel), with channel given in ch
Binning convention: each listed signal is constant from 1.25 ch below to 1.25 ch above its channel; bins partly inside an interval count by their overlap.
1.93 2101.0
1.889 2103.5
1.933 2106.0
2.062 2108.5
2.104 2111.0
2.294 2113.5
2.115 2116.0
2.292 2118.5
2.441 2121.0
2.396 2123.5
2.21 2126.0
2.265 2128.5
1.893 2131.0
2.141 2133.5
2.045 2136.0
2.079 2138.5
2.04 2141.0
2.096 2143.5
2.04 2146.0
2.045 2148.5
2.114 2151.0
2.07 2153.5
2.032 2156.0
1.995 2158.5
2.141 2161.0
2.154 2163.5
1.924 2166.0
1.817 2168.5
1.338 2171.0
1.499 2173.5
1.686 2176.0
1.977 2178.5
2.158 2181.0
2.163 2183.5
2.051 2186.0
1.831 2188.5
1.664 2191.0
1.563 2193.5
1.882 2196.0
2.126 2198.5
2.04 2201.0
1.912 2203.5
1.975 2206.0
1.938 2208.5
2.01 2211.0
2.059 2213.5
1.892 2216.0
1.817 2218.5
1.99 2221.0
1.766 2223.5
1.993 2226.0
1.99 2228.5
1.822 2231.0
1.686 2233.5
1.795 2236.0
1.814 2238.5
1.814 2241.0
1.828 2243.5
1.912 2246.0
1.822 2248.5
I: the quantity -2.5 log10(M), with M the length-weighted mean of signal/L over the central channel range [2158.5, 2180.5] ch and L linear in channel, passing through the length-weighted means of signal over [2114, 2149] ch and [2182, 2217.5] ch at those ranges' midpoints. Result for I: 0.11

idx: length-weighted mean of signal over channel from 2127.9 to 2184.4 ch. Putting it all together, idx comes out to 1.98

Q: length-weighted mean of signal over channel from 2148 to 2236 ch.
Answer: 1.91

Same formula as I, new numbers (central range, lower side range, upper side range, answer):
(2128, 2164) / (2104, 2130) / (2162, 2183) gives -0.034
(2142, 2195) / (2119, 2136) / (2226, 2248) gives 0.084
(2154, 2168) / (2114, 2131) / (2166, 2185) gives -0.055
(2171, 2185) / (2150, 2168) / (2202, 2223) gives 0.091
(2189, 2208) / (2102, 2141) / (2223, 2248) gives 0.033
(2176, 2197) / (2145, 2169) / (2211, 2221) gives 0.052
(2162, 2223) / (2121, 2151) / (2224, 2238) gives 0.037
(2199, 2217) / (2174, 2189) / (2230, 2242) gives -0.060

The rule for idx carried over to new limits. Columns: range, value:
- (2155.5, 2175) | 1.85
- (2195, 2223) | 1.96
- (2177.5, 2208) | 1.94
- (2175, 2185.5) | 2.01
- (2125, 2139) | 2.11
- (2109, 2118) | 2.17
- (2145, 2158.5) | 2.05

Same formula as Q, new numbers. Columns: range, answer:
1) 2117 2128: 2.32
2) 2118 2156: 2.14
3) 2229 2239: 1.79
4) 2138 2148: 2.06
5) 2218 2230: 1.92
